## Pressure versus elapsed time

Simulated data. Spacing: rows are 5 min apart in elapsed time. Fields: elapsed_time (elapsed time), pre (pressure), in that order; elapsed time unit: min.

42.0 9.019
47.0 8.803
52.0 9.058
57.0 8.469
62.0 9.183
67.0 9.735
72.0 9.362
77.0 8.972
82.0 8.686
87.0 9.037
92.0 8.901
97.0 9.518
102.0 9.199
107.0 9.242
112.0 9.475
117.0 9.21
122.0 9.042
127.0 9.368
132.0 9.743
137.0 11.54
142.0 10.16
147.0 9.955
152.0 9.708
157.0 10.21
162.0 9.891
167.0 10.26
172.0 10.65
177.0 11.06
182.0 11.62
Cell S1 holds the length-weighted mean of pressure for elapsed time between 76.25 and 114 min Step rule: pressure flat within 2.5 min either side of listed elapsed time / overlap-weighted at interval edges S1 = 9.13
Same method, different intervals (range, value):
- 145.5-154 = 9.82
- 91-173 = 9.77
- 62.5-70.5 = 9.55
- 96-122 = 9.29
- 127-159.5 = 10.2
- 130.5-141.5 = 10.6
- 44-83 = 9.05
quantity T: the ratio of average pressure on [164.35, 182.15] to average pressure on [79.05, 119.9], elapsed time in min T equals 1.18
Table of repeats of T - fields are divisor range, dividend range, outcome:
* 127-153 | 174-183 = 1.11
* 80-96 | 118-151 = 1.11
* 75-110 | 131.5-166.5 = 1.12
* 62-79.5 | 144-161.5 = 1.07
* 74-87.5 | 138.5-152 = 1.14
